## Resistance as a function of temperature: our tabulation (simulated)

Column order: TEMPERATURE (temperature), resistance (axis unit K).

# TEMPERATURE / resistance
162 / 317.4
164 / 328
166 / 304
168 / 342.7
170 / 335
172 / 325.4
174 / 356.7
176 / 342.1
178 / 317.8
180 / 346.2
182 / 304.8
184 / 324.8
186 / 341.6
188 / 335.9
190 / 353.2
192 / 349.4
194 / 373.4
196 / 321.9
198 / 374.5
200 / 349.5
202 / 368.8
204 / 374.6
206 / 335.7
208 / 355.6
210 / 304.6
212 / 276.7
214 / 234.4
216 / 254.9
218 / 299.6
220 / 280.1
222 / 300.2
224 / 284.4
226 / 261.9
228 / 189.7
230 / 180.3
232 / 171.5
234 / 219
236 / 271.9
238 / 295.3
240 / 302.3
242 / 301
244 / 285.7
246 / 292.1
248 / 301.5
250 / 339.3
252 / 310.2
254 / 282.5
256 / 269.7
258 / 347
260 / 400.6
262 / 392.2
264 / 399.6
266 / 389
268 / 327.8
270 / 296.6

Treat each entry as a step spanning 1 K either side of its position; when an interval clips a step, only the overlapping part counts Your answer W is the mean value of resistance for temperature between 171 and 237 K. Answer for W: 305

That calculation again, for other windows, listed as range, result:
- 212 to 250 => 265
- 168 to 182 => 335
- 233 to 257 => 289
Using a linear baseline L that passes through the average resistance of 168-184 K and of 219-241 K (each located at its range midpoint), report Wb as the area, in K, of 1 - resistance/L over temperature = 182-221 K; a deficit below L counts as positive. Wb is -4.2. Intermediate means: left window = 333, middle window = 326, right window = 251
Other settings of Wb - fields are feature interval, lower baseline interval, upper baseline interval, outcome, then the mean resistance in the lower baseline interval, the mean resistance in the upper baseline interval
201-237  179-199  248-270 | 7.0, 343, 342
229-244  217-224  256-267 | 3.4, 292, 375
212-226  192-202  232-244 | 1.6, 356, 270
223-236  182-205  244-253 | 4.1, 350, 308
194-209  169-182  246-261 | -1.2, 335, 320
